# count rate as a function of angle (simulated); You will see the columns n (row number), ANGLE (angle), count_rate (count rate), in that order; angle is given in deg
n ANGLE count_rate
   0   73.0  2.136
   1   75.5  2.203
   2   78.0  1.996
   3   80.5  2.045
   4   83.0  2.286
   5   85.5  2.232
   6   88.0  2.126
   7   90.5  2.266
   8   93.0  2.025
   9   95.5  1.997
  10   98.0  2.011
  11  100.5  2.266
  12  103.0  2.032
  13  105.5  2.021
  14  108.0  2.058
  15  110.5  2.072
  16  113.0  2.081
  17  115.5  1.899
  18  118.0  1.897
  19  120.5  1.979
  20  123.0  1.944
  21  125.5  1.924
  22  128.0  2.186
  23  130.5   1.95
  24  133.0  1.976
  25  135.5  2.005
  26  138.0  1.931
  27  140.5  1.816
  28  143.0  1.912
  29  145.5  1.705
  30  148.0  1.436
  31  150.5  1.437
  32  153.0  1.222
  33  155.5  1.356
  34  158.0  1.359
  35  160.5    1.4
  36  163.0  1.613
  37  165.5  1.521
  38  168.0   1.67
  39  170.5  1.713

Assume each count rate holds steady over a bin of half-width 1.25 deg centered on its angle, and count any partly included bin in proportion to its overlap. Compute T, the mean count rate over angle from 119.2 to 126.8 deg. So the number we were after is 1.95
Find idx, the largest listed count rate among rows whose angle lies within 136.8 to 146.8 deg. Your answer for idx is 1.931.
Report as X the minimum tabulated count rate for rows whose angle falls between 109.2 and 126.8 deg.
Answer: 1.897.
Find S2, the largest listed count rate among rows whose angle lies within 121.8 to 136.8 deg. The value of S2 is 2.186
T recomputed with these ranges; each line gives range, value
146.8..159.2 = 1.36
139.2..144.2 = 1.86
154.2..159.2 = 1.36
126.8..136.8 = 2.03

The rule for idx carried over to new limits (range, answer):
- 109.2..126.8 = 2.081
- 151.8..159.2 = 1.359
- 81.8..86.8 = 2.286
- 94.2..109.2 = 2.266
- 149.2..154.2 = 1.437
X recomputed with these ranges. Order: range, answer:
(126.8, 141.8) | 1.816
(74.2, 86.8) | 1.996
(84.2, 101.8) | 1.997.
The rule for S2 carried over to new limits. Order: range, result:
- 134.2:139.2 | 2.005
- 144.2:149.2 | 1.705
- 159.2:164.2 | 1.613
